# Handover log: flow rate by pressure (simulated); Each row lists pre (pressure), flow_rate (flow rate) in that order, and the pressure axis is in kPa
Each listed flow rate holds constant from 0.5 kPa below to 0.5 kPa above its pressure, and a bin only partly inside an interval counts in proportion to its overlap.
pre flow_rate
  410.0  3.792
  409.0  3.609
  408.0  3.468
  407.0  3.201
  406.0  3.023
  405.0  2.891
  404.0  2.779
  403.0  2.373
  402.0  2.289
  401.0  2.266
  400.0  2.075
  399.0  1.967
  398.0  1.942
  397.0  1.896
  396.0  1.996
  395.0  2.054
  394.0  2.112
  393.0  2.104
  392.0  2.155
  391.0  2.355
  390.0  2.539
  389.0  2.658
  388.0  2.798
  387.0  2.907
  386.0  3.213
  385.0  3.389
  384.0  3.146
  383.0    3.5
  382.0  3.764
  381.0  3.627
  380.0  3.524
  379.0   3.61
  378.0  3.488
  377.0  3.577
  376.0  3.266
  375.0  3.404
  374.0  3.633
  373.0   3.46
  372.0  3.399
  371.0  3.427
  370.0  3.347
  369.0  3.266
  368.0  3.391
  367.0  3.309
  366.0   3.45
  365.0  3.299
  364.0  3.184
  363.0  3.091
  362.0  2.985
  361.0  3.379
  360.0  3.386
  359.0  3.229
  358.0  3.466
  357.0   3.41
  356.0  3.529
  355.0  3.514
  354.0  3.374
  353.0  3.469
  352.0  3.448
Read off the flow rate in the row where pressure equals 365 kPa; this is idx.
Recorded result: 3.299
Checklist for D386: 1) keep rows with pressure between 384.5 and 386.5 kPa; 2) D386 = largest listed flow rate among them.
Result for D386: 3.389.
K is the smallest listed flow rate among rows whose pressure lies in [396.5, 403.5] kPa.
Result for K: 1.896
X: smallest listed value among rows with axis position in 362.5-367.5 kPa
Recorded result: 3.091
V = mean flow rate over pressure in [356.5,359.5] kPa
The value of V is 3.37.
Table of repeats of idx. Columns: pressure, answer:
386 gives 3.213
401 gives 2.266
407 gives 3.201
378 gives 3.488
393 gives 2.104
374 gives 3.633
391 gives 2.355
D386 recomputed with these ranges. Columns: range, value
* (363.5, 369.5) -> 3.45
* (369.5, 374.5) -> 3.633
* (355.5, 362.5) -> 3.529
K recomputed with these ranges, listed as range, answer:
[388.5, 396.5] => 1.996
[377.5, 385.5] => 3.146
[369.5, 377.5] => 3.266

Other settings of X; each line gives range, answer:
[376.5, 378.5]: 3.488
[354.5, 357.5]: 3.41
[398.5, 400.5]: 1.967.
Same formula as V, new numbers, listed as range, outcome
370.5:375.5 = 3.46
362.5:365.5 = 3.19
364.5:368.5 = 3.36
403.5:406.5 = 2.9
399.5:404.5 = 2.36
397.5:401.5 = 2.06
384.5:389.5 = 2.99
